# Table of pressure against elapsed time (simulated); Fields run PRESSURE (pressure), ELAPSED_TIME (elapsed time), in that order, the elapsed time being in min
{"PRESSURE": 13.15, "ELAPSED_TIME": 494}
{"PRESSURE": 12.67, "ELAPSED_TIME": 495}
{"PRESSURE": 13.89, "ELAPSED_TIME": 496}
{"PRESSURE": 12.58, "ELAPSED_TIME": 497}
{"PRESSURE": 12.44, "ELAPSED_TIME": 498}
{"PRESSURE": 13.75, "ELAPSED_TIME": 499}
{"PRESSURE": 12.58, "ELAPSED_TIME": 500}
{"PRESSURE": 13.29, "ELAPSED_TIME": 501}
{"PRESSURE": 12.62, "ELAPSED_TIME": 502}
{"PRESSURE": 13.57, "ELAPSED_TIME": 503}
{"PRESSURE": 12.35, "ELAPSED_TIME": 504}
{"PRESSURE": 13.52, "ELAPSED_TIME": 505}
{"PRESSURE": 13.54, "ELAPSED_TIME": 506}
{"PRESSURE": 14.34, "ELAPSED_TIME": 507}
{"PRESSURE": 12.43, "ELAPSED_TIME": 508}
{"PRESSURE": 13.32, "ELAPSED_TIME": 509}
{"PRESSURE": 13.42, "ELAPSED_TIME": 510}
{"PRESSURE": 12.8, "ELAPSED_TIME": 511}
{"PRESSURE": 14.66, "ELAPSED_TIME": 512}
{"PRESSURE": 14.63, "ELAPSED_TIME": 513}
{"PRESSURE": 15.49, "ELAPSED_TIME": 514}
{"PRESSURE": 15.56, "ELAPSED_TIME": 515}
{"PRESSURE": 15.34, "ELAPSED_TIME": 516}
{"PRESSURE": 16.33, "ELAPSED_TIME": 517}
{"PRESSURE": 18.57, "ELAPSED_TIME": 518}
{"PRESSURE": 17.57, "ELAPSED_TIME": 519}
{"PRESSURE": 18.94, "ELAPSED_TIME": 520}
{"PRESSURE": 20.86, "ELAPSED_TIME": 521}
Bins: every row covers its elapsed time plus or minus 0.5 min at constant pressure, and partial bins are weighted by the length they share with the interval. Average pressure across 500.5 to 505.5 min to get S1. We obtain 13.1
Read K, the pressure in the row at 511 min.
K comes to 12.8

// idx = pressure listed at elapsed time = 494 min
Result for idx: 13.15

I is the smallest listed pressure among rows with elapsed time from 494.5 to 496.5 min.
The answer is 12.67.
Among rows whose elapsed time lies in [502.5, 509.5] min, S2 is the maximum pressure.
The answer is 14.34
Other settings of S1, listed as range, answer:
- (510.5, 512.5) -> 13.7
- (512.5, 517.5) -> 15.5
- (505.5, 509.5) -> 13.4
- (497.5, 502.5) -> 12.9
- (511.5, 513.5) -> 14.6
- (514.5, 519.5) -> 16.7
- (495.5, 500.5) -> 13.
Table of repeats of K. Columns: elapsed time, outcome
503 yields 13.57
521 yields 20.86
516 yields 15.34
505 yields 13.52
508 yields 12.43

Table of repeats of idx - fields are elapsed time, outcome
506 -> 13.54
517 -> 16.33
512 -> 14.66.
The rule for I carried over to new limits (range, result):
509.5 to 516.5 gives 12.8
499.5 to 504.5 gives 12.35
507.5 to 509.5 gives 12.43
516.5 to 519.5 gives 16.33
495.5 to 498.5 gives 12.44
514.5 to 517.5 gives 15.34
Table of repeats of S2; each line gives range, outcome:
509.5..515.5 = 15.56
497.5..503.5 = 13.75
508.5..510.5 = 13.42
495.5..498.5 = 13.89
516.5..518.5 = 18.57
